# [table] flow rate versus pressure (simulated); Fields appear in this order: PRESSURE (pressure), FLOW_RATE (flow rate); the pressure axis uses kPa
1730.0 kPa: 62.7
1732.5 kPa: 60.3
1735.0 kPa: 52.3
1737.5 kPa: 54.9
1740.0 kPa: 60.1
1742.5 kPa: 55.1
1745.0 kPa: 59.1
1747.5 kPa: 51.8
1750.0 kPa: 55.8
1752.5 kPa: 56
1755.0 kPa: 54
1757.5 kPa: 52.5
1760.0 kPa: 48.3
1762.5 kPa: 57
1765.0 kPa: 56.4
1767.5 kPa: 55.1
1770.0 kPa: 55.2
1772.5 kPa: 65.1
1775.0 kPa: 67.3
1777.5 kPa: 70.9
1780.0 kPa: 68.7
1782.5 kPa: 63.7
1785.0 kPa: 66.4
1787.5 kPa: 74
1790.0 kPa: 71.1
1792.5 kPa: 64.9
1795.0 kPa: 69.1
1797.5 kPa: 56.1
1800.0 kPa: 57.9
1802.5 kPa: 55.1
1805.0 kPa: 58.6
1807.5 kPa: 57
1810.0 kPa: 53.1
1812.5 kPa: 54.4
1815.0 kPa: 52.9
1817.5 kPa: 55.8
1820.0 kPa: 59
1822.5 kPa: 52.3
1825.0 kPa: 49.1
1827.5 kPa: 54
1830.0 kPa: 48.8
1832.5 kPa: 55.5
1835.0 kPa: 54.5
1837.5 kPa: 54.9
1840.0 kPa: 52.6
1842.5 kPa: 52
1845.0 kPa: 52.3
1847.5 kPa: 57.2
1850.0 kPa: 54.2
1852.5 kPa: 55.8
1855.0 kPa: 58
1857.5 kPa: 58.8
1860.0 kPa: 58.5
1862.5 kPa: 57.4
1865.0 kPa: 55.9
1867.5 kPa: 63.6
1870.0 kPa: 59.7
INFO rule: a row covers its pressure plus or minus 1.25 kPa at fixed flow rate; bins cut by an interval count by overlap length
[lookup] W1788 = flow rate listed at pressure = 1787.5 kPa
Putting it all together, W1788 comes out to 74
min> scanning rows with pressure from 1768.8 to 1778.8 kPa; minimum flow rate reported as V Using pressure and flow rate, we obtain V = 55.2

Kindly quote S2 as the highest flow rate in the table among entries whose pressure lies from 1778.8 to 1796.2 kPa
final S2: 74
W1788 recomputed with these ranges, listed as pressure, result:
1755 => 54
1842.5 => 52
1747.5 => 51.8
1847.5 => 57.2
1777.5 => 70.9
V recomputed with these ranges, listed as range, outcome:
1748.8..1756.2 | 54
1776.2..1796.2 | 63.7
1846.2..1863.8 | 54.2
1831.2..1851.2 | 52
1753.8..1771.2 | 48.3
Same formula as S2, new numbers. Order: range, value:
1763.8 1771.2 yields 56.4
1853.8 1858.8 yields 58.8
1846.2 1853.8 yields 57.2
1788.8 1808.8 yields 71.1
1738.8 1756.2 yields 60.1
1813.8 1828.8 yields 59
